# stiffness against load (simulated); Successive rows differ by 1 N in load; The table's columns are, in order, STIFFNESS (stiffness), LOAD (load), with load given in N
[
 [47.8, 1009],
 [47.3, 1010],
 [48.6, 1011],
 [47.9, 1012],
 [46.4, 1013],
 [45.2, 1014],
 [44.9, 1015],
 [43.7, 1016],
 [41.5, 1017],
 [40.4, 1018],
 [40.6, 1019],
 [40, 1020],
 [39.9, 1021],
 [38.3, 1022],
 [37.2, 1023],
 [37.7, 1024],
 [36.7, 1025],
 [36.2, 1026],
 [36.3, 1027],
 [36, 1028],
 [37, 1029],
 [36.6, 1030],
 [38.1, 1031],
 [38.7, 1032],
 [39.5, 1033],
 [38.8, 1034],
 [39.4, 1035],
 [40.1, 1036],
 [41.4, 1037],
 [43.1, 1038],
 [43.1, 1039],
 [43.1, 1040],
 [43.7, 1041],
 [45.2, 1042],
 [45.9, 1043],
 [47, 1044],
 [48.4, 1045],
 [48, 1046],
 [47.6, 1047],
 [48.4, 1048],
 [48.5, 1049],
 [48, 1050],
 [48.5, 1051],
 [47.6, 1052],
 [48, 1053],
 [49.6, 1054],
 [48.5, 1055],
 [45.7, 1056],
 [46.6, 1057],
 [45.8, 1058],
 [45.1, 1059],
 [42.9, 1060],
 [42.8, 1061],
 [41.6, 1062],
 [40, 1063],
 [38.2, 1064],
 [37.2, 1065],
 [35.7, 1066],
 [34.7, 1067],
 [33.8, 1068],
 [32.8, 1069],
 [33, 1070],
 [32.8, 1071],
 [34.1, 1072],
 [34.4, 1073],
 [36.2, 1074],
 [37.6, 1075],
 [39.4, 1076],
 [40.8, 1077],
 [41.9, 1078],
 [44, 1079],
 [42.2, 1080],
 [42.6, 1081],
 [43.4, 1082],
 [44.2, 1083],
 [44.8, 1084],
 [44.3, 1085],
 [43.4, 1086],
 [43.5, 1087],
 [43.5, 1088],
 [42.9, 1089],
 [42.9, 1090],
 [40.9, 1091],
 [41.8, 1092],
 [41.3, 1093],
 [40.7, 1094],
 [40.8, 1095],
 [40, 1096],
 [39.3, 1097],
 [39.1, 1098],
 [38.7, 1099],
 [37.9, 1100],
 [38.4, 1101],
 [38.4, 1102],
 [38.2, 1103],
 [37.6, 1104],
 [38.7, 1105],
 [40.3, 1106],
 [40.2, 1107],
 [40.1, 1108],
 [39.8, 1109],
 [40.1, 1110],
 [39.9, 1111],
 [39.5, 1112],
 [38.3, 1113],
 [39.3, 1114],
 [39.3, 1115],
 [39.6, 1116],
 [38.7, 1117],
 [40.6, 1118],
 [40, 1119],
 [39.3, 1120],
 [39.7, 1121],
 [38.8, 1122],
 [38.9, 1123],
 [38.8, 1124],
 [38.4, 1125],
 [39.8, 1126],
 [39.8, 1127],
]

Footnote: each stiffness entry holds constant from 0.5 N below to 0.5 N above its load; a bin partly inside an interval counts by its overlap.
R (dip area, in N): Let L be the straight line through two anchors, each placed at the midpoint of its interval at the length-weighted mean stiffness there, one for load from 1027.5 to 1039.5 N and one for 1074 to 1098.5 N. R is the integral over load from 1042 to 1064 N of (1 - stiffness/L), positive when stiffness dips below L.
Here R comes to -3.3 N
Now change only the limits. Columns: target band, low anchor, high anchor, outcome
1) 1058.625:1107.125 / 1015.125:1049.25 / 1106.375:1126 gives 0.5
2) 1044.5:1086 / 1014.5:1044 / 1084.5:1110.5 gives -1.9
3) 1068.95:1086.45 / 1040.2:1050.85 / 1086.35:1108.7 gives 1.2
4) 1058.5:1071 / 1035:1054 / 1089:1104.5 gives 1.6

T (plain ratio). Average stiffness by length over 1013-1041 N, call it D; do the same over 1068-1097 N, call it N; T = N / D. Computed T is 1.01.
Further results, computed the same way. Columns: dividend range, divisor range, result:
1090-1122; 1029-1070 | 0.93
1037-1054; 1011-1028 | 1.14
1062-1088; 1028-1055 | 0.89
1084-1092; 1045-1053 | 0.90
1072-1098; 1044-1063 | 0.89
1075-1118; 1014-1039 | 1.03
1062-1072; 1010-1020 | 0.80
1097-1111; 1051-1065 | 0.88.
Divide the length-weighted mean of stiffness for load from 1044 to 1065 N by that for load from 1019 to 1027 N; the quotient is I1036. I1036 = 1.2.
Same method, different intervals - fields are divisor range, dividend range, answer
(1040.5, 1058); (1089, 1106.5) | 0.84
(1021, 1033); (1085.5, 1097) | 1.12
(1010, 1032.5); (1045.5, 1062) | 1.16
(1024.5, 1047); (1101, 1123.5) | 0.96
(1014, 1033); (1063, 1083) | 0.97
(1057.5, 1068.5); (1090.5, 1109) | 0.99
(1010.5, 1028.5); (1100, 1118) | 0.96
